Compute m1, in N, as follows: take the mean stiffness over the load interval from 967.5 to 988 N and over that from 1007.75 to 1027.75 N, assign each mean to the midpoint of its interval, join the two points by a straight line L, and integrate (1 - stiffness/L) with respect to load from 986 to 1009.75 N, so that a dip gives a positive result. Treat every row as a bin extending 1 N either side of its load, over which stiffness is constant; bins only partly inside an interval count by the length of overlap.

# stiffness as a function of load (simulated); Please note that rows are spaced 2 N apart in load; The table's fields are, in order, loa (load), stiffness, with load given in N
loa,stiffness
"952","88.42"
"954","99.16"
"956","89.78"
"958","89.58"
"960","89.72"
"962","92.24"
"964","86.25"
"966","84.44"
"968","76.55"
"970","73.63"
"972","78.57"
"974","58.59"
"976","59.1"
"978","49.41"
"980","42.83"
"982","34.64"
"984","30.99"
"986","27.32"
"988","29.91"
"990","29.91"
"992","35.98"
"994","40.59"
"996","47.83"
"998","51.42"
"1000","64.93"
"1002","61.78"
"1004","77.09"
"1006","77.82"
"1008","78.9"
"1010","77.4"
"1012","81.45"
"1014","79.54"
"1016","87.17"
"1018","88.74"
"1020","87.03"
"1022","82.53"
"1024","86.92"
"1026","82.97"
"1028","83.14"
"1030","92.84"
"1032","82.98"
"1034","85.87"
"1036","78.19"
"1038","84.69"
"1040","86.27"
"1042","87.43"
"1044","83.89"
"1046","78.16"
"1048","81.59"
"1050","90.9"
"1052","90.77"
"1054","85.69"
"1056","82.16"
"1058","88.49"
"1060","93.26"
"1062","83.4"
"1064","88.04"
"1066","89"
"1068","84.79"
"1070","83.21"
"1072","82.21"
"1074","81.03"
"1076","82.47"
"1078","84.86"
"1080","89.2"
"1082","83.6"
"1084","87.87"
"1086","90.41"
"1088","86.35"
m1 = 5.24 N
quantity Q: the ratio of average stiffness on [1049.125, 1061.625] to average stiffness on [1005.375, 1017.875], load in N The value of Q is 1.1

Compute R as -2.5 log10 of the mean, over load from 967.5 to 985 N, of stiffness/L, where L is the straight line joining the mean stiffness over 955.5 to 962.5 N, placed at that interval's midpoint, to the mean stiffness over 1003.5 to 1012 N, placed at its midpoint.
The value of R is 0.48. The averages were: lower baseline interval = 90.2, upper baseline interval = 78.3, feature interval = 55.4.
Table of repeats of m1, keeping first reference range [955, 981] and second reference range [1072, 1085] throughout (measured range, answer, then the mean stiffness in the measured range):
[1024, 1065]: -2.0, 85.6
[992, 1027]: 2.6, 72.7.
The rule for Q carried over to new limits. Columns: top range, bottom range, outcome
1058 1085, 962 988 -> 1.46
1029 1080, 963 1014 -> 1.45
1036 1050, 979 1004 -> 1.95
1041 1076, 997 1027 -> 1.10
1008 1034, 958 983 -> 1.21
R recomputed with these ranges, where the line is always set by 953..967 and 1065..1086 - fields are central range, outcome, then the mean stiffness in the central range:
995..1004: 0.44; 58.8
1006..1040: 0.05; 83.7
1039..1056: 0.01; 85.4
